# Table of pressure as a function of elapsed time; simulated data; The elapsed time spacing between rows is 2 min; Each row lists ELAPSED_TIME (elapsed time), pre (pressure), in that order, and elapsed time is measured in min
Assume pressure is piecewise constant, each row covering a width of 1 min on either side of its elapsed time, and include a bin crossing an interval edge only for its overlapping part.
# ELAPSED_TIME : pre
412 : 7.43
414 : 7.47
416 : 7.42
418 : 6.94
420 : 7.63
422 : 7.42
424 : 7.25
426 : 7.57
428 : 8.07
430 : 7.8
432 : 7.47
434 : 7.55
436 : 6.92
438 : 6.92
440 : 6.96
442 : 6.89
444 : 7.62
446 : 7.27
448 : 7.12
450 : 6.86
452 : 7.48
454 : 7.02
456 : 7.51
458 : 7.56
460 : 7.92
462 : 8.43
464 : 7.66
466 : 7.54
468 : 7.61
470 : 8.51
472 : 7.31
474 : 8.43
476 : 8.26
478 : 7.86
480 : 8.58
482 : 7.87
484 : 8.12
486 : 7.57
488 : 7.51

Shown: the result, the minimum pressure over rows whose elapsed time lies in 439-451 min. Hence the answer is 6.86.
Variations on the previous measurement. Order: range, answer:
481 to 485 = 7.87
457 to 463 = 7.56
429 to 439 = 6.92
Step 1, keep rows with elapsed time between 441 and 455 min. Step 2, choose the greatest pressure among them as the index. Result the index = 7.62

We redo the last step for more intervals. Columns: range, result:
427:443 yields 8.07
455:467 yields 8.43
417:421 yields 7.63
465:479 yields 8.51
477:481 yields 8.58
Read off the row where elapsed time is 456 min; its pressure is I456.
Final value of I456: 7.51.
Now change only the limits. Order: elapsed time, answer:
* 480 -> 8.58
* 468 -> 7.61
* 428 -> 8.07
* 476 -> 8.26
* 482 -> 7.87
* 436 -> 6.92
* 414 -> 7.47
